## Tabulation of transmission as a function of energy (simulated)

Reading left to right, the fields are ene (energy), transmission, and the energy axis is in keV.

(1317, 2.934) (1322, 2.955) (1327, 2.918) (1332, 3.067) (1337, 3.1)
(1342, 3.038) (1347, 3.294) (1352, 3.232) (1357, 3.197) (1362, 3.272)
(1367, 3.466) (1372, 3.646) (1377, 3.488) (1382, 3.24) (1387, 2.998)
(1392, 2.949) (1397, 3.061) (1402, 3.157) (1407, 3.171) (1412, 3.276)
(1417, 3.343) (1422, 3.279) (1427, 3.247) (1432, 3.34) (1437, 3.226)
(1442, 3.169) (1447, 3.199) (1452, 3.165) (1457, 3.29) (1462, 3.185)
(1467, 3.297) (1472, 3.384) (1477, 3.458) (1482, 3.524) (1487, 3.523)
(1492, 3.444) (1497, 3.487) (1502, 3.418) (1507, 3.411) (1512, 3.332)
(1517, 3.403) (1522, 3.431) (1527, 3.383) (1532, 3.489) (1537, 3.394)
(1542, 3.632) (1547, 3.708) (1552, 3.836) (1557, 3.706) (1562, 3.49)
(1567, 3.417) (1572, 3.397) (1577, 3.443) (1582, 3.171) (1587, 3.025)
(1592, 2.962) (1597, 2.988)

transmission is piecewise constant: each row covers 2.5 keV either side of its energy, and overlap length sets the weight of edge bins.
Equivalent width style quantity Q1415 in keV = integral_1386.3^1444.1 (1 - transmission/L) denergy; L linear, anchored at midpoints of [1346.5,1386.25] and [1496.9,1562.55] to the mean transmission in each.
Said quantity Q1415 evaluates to 3.4 keV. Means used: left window 3.34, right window 3.51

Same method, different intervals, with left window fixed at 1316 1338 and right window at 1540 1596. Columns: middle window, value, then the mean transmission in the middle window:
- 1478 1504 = -1.5 keV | 3.48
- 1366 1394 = -1.9 keV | 3.3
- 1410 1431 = -0.9 keV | 3.29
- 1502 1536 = -0.8 keV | 3.41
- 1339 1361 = -1.2 keV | 3.19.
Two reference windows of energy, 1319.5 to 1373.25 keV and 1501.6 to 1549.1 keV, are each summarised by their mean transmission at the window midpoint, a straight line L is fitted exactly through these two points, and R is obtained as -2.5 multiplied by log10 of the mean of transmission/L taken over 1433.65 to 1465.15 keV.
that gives 0.044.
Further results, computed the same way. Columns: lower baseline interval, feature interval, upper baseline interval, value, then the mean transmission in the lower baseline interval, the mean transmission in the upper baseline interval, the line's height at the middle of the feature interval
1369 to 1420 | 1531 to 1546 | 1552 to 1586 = -0.04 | 3.24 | 3.45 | 3.41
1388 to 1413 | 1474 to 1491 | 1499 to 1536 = -0.06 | 3.11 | 3.41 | 3.32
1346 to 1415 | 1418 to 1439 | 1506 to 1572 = 0.02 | 3.25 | 3.51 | 3.33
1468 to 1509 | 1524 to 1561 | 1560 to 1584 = -0.06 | 3.45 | 3.39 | 3.41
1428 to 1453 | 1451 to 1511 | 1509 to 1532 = -0.02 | 3.22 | 3.4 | 3.31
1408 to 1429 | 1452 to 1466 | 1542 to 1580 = 0.04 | 3.28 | 3.57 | 3.36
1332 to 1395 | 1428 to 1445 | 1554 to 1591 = 0.01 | 3.23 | 3.37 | 3.28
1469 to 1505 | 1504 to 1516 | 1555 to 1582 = 0.03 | 3.46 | 3.46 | 3.46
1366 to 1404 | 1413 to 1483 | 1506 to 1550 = 0.02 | 3.24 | 3.47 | 3.34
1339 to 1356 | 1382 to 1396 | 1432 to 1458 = 0.06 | 3.19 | 3.22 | 3.2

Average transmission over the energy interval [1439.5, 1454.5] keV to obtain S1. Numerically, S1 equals 3.18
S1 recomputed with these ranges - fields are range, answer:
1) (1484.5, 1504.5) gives 3.47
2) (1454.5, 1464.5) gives 3.24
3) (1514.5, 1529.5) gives 3.41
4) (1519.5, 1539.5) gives 3.42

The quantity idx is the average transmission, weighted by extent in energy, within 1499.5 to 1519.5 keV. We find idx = 3.39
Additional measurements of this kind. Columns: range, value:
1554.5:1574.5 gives 3.5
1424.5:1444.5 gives 3.25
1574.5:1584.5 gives 3.31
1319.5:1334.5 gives 2.98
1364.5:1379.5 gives 3.53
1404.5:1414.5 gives 3.22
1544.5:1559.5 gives 3.75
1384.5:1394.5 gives 2.97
